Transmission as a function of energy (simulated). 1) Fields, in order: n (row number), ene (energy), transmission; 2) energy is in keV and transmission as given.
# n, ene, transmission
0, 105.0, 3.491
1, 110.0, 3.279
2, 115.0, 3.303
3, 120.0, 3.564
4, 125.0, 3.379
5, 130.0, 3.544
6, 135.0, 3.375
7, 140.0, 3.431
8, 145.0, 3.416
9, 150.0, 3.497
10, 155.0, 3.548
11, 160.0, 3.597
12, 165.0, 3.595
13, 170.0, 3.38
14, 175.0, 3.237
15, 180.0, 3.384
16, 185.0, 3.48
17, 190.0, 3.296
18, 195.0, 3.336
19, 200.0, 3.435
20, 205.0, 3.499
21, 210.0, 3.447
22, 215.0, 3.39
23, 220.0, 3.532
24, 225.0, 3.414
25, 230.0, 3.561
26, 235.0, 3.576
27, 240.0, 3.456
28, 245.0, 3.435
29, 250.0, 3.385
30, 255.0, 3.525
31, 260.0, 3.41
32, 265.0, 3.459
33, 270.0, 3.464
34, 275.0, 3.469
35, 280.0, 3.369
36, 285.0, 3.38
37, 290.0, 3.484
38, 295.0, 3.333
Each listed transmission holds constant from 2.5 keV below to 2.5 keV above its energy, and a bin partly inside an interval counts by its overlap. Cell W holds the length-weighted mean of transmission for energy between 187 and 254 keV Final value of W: 3.45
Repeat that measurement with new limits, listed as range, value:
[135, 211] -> 3.44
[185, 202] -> 3.37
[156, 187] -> 3.45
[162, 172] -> 3.5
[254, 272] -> 3.46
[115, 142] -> 3.44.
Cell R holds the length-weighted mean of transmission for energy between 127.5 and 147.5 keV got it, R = 3.44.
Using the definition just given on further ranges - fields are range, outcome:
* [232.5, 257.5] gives 3.48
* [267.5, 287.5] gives 3.42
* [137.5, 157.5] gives 3.47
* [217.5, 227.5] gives 3.47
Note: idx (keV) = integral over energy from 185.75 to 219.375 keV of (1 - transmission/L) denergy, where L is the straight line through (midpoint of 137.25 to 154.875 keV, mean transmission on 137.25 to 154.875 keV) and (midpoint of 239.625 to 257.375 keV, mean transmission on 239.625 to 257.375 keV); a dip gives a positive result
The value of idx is 0.41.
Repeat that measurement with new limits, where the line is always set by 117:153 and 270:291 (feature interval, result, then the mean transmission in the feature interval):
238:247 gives -0.03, 3.45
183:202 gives 0.34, 3.38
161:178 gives 0.14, 3.42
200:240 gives -0.51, 3.48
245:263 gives -0.04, 3.44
